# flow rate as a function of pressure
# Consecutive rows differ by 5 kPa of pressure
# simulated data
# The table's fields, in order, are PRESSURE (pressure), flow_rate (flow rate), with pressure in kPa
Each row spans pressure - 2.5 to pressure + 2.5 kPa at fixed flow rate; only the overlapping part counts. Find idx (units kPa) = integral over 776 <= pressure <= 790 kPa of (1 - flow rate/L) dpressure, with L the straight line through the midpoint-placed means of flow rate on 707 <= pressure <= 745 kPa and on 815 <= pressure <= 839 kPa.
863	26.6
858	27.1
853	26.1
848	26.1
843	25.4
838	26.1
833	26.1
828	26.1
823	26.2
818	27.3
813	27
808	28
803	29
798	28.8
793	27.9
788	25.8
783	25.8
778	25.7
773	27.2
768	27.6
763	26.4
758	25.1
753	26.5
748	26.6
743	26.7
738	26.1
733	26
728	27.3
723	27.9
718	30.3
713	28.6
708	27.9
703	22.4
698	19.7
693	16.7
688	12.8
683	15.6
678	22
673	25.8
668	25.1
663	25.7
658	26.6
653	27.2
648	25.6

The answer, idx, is 0.6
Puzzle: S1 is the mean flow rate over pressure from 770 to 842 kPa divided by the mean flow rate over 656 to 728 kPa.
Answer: 1.15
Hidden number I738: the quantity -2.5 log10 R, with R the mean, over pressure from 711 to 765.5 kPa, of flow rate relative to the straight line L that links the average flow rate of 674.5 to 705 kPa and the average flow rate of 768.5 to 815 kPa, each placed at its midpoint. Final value -0.20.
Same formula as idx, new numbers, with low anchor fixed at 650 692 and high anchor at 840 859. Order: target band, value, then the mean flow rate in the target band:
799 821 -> -2.24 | 27.9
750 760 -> -0.71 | 25.9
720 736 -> -2.40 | 27.1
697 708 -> 0.14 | 22.8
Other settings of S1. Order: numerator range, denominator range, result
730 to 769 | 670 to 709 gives 1.31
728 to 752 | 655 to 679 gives 1.05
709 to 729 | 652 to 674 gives 1.10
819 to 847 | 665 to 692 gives 1.29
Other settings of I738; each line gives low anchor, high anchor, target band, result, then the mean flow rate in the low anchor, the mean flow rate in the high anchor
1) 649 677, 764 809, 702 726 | -0.052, 25.8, 27.3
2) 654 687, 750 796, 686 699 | 0.425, 23.2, 26.5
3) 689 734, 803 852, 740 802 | -0.042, 24.8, 26.6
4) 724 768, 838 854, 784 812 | -0.064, 26.5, 25.9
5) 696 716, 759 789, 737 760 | -0.017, 24.9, 26.4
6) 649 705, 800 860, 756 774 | -0.080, 21.9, 26.7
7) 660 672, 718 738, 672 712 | 0.272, 25.5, 27.4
